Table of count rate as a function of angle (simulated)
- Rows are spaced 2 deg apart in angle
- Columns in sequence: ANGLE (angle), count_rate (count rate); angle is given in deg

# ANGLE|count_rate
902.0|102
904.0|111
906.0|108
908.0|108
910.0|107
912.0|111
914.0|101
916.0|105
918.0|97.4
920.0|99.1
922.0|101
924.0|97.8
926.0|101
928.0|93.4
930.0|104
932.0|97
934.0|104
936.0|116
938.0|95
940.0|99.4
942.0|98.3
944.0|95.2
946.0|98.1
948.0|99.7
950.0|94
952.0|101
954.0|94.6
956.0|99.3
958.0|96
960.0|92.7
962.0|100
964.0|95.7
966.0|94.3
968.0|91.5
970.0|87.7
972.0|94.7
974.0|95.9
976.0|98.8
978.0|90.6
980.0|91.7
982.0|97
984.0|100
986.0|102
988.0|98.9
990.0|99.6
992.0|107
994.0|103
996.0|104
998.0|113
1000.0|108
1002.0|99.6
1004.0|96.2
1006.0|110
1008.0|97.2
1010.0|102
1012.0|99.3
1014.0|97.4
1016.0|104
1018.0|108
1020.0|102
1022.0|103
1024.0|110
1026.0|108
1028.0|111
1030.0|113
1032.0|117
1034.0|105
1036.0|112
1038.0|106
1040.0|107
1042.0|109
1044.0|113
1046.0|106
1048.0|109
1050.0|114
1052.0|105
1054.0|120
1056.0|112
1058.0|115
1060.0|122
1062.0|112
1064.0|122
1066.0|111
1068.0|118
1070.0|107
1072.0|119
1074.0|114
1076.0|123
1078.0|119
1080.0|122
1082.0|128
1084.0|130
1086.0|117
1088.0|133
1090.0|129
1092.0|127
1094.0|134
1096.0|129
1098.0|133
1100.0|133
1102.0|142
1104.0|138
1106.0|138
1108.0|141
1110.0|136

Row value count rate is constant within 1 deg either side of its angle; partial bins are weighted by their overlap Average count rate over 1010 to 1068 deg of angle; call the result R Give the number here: 110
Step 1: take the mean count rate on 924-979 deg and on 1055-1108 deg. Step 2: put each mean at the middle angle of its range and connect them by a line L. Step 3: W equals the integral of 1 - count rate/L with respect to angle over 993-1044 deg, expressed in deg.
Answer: 2.5 deg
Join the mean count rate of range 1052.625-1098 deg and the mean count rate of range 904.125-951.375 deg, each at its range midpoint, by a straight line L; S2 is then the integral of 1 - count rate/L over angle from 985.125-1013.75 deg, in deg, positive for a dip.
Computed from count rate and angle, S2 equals 2.15 deg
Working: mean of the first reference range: 101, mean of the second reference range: 121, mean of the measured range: 103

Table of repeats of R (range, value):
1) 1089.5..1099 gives 130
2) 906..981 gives 98.7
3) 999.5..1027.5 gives 103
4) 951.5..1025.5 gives 99.7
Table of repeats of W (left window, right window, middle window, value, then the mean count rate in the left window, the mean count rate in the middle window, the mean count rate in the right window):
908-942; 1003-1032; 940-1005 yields 3.3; 102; 98.1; 105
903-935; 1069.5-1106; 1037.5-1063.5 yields 2.1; 103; 112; 127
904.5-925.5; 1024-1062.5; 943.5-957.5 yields 1.1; 104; 97.4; 111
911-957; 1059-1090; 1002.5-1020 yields 1.5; 100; 102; 120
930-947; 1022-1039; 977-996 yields 1.1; 101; 99.1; 110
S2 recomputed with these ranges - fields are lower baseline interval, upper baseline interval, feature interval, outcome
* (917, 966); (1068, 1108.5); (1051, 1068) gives 0.9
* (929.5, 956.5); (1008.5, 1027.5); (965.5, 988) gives 1.4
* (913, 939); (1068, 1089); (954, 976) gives 2.3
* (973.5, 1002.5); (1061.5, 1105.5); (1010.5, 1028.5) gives 0.7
